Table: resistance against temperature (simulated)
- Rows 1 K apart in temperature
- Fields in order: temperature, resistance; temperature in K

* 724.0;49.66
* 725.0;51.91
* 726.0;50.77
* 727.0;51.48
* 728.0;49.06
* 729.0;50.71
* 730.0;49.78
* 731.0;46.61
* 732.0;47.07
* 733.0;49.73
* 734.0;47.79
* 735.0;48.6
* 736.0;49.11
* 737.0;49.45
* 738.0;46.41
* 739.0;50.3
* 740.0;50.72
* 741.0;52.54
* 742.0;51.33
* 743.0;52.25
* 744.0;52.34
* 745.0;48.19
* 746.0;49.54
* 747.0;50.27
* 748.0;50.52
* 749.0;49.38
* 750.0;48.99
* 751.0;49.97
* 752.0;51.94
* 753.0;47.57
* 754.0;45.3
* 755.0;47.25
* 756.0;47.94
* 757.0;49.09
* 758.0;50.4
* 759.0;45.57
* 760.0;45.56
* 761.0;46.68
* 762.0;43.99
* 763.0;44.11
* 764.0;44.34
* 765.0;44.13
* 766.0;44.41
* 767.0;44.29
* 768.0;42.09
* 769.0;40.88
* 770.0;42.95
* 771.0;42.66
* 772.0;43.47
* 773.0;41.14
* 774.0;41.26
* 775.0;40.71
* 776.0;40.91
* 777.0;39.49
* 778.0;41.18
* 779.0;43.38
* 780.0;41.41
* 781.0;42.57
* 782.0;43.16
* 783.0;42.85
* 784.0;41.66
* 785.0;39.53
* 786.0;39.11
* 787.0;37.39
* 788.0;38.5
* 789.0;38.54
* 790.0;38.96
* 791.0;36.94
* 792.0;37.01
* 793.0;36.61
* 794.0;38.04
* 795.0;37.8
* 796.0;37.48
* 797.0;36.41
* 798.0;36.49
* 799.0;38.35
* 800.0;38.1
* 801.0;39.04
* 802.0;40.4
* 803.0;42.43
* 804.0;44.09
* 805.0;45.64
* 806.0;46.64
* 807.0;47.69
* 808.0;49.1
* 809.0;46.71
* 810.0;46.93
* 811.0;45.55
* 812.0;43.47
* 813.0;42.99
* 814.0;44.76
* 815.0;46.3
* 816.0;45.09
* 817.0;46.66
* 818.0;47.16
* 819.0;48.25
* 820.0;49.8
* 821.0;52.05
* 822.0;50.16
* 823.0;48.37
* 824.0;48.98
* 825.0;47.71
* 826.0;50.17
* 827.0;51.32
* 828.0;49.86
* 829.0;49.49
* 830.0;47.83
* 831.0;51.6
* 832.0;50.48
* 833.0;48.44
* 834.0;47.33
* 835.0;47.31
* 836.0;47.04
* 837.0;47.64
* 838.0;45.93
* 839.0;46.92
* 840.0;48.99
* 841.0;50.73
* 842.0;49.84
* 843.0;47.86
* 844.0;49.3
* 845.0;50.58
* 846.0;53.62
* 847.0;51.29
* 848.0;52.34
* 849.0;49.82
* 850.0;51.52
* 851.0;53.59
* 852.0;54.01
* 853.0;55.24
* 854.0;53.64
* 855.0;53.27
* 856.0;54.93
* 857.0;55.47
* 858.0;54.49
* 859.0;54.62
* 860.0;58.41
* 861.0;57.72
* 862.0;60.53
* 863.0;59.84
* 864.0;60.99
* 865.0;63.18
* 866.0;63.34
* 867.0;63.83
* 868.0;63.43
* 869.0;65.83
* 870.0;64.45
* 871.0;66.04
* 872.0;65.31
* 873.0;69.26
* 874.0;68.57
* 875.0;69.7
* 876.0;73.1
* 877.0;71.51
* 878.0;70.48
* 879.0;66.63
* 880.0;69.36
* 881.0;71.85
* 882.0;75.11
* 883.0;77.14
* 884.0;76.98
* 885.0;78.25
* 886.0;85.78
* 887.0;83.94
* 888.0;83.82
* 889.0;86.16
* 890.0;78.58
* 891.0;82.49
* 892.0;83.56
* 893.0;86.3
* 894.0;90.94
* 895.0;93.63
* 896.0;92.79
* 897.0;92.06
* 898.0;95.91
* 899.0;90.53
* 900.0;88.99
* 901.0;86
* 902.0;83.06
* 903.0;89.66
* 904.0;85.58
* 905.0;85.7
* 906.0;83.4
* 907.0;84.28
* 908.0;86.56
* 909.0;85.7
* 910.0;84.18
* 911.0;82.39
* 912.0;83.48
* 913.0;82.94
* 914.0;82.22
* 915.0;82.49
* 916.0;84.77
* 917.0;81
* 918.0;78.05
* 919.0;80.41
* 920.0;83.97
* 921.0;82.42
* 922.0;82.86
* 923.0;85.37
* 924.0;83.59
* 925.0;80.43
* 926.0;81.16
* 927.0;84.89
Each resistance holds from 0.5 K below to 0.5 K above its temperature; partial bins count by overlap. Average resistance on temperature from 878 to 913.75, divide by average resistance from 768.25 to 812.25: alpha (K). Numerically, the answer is 2.03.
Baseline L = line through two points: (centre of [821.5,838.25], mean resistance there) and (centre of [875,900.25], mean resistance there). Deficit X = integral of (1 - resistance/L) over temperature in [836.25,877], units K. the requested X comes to 4.5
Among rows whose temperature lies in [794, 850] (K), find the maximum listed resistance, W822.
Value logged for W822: 53.62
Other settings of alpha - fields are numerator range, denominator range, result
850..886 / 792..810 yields 1.55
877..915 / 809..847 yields 1.72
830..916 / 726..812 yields 1.53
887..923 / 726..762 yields 1.74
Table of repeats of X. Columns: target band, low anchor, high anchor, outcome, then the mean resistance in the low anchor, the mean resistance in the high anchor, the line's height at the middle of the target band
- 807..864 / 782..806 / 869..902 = 6.66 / 39.4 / 79.1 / 57.4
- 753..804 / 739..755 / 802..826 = 7.12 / 50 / 46.7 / 48.5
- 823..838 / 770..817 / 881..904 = 2.33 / 41.5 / 85.2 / 57.9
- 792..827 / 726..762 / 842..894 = 8.13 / 49.1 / 65.1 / 57.6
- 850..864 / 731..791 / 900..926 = 2.76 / 45.4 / 83.7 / 69.6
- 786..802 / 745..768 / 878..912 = 5.39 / 47.2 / 83.7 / 57.1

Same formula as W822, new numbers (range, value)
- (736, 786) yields 52.54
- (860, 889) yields 86.16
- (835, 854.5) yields 55.24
